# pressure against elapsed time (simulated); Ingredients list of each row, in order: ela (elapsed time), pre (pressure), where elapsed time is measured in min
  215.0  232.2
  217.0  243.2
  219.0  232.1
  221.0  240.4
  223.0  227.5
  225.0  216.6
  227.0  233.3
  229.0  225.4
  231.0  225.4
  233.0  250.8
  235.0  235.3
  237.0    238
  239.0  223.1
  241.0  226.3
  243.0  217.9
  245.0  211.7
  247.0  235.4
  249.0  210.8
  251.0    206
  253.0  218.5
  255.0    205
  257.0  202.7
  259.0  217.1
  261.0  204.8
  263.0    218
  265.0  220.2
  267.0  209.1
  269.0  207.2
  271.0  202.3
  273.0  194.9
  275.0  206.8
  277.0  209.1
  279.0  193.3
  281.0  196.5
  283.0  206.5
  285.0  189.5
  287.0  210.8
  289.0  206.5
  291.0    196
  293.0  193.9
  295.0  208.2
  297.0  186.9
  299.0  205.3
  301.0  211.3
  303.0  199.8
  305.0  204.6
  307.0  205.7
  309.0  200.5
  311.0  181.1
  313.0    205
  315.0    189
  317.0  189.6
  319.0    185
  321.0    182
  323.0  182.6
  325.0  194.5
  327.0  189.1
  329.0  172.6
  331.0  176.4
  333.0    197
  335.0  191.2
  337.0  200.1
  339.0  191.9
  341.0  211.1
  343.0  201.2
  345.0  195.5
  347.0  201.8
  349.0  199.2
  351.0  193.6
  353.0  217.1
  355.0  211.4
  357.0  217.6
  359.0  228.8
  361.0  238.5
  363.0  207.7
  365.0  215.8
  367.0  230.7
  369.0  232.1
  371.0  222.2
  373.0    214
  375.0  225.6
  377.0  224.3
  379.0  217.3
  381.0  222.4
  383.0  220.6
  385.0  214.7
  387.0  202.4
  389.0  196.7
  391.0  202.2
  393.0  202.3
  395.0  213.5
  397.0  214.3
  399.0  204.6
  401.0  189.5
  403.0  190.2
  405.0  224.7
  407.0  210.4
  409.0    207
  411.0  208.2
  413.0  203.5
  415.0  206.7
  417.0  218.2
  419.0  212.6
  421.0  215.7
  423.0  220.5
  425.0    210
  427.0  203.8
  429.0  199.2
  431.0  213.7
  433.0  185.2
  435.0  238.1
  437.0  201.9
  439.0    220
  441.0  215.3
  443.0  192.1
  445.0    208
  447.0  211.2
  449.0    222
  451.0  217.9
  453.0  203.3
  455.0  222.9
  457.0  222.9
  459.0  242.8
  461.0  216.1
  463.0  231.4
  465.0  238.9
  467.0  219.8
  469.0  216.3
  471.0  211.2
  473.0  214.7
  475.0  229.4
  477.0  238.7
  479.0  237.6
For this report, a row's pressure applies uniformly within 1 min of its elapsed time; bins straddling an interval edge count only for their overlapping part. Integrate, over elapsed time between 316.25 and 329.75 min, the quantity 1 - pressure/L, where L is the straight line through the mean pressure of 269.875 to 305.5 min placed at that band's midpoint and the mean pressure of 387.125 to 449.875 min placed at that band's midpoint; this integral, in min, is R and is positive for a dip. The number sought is 1.2 min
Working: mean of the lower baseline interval 201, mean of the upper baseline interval 208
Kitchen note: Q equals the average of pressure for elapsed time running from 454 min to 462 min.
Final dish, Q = 226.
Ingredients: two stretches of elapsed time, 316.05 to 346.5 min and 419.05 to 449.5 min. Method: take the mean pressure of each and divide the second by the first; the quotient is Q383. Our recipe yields 1.10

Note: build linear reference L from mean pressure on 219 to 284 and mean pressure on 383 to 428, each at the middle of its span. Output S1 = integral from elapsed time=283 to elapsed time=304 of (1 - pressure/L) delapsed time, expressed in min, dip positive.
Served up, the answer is 1.3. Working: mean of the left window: 217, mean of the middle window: 201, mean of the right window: 208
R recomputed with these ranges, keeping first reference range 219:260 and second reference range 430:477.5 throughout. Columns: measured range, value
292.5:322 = 3.4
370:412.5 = 1.7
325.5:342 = 2.2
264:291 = 2.3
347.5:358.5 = 0.6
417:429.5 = 0.4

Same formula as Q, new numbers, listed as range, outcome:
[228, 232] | 225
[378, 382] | 220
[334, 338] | 196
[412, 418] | 209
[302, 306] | 202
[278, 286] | 196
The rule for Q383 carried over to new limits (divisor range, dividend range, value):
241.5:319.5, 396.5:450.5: 1.02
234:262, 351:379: 1.01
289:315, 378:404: 1.04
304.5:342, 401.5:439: 1.09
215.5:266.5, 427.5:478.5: 0.97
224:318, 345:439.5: 1.01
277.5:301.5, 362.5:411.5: 1.06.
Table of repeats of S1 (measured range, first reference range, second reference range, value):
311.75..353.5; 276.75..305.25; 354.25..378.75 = 3.8 min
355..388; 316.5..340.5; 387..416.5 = -3.7 min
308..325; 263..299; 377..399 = 1.3 min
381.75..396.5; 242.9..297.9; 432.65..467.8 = 0.4 min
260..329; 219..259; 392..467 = 6.7 min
